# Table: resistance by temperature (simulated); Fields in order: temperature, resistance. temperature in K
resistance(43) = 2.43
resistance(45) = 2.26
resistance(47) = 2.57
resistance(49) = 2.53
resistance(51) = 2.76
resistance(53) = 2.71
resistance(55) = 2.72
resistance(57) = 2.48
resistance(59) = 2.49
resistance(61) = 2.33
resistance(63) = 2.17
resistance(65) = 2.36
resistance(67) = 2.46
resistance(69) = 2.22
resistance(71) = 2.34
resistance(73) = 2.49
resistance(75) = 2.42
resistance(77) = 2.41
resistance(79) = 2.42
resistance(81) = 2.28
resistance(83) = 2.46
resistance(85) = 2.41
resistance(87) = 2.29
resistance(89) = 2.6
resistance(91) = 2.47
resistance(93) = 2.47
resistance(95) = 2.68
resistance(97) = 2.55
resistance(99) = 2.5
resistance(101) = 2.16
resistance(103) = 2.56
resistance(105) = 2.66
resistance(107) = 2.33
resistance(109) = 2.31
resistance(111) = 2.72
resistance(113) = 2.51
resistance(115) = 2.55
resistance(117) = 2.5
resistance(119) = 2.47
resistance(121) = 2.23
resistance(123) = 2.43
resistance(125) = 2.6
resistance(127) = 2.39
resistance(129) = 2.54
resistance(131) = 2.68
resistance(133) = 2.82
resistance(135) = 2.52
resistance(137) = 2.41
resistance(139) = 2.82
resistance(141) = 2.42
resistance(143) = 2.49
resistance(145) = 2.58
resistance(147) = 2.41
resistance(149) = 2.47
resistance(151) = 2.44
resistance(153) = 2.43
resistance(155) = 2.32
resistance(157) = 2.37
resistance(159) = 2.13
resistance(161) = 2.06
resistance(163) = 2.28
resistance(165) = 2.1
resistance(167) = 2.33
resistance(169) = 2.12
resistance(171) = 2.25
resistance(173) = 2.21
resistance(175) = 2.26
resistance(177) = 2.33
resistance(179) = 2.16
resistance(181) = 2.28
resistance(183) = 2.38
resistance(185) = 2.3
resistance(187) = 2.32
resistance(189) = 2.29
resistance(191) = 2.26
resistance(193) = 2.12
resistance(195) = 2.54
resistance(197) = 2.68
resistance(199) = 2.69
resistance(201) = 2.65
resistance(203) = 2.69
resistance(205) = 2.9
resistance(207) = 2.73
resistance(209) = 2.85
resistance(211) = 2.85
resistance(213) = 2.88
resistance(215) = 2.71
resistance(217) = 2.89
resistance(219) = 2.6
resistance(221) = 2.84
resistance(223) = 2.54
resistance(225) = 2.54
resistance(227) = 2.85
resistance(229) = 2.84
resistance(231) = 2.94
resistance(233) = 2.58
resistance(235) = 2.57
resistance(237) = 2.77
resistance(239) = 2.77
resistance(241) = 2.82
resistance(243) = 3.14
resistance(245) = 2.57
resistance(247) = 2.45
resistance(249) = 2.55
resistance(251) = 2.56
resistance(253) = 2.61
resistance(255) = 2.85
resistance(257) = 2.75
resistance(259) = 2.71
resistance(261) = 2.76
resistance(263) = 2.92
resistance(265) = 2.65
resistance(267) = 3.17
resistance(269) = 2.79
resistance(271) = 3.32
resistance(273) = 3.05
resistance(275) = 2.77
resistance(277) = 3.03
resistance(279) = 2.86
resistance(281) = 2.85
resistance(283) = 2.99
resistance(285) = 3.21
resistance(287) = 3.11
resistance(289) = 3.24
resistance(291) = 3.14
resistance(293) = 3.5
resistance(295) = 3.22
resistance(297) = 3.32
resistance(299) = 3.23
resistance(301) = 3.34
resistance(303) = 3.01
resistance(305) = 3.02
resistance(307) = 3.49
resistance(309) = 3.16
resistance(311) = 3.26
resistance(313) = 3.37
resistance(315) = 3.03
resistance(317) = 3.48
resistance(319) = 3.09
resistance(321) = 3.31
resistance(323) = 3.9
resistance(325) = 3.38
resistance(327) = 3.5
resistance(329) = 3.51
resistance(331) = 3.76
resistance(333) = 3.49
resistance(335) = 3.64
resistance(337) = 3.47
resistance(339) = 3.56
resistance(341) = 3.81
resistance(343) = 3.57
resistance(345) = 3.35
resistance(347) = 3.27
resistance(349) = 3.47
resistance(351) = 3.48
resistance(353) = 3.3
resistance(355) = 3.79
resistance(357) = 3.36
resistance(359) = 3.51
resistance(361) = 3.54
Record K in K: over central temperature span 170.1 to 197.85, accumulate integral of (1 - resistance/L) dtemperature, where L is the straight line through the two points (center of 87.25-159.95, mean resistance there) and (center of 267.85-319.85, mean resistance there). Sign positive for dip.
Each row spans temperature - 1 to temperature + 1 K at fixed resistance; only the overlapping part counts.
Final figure 4.18 K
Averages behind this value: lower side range 2.49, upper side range 3.15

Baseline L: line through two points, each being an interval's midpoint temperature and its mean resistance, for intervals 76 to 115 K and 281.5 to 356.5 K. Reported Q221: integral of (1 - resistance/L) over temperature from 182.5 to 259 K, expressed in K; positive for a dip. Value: 8.10 K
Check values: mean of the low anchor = 2.46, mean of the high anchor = 3.37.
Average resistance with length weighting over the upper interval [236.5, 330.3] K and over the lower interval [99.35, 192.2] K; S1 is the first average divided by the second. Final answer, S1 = 1.28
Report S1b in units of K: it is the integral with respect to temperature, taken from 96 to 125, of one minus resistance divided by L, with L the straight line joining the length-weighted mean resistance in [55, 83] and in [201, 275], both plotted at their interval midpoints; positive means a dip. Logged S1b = 0.2 K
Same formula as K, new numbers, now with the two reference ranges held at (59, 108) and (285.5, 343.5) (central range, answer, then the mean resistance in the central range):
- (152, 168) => 2.82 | 2.25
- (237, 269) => 3.75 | 2.75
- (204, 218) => 0.55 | 2.83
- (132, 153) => 1.02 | 2.53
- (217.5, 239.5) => 2.21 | 2.72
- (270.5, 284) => 1.05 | 2.97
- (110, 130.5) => 0.58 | 2.5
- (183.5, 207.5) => 3.14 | 2.51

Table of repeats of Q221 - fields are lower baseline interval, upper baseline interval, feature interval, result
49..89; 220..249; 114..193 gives 6.18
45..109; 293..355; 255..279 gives 2.15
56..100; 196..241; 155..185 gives 4.51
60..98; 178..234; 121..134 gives -0.34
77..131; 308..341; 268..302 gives 1.60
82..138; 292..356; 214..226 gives 1.12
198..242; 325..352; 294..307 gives 0.25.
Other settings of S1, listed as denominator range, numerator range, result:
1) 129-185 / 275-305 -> 1.32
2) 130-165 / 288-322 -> 1.33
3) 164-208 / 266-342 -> 1.37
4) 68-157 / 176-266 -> 1.07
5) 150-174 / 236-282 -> 1.25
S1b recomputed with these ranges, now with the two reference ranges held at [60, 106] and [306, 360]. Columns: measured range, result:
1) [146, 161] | 2.02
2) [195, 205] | 0.76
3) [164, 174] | 2.07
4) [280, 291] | 0.59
